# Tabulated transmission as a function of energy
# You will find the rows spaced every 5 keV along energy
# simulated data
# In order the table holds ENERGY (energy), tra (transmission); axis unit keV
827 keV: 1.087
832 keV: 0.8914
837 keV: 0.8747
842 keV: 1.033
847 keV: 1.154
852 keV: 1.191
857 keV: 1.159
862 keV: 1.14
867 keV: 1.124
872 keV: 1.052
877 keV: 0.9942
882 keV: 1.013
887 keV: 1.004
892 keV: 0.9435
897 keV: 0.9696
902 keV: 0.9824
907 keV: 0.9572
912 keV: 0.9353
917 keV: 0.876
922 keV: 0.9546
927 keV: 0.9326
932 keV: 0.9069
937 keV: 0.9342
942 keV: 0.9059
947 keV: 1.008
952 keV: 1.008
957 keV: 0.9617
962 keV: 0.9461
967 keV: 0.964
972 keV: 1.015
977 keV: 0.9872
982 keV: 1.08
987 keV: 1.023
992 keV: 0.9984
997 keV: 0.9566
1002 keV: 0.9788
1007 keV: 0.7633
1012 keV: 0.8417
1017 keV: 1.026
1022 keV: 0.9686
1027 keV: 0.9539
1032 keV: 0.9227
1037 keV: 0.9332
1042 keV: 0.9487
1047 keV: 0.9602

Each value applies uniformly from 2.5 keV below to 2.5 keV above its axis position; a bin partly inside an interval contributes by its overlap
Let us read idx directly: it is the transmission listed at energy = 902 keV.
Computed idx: 0.9824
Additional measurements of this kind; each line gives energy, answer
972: 1.015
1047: 0.9602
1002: 0.9788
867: 1.124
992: 0.9984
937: 0.9342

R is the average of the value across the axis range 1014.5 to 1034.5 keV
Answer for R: 0.968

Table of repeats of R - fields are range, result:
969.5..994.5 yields 1.02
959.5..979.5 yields 0.978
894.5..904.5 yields 0.976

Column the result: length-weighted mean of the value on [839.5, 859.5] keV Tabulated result 1.13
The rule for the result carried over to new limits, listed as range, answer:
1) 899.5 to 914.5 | 0.958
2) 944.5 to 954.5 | 1.01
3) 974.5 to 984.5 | 1.03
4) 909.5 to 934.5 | 0.921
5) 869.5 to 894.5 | 1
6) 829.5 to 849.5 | 0.988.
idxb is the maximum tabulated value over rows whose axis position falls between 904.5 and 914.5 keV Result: 0.9572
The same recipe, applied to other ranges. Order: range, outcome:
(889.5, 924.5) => 0.9824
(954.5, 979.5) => 1.015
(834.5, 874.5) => 1.191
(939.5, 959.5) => 1.008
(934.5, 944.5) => 0.9342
